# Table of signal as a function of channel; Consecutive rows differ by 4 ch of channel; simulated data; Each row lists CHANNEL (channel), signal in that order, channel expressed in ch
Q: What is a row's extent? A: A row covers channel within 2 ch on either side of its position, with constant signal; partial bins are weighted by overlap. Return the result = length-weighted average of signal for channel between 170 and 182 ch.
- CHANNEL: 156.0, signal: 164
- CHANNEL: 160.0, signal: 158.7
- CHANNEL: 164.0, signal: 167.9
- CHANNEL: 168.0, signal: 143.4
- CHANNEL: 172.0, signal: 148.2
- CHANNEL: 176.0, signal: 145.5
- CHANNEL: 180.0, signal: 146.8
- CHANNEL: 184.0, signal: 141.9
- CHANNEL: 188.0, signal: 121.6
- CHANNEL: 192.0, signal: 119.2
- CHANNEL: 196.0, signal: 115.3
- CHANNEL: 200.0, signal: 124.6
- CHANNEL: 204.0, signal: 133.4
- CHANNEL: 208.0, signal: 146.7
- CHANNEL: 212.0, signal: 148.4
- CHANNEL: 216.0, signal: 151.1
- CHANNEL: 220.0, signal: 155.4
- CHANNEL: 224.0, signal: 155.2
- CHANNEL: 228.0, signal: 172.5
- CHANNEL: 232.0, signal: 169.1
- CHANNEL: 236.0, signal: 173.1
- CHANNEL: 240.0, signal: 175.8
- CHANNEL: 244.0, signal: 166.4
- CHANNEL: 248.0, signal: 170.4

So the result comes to 147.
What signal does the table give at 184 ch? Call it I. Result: 141.9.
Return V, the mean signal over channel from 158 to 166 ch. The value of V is 163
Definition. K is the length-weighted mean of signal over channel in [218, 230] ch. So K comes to 161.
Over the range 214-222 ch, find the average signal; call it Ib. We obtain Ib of 153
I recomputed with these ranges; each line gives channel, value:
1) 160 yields 158.7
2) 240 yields 175.8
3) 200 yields 124.6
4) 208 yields 146.7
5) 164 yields 167.9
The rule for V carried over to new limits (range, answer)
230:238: 171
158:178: 153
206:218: 149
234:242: 174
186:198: 119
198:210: 135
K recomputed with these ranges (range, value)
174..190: 139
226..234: 171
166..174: 146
